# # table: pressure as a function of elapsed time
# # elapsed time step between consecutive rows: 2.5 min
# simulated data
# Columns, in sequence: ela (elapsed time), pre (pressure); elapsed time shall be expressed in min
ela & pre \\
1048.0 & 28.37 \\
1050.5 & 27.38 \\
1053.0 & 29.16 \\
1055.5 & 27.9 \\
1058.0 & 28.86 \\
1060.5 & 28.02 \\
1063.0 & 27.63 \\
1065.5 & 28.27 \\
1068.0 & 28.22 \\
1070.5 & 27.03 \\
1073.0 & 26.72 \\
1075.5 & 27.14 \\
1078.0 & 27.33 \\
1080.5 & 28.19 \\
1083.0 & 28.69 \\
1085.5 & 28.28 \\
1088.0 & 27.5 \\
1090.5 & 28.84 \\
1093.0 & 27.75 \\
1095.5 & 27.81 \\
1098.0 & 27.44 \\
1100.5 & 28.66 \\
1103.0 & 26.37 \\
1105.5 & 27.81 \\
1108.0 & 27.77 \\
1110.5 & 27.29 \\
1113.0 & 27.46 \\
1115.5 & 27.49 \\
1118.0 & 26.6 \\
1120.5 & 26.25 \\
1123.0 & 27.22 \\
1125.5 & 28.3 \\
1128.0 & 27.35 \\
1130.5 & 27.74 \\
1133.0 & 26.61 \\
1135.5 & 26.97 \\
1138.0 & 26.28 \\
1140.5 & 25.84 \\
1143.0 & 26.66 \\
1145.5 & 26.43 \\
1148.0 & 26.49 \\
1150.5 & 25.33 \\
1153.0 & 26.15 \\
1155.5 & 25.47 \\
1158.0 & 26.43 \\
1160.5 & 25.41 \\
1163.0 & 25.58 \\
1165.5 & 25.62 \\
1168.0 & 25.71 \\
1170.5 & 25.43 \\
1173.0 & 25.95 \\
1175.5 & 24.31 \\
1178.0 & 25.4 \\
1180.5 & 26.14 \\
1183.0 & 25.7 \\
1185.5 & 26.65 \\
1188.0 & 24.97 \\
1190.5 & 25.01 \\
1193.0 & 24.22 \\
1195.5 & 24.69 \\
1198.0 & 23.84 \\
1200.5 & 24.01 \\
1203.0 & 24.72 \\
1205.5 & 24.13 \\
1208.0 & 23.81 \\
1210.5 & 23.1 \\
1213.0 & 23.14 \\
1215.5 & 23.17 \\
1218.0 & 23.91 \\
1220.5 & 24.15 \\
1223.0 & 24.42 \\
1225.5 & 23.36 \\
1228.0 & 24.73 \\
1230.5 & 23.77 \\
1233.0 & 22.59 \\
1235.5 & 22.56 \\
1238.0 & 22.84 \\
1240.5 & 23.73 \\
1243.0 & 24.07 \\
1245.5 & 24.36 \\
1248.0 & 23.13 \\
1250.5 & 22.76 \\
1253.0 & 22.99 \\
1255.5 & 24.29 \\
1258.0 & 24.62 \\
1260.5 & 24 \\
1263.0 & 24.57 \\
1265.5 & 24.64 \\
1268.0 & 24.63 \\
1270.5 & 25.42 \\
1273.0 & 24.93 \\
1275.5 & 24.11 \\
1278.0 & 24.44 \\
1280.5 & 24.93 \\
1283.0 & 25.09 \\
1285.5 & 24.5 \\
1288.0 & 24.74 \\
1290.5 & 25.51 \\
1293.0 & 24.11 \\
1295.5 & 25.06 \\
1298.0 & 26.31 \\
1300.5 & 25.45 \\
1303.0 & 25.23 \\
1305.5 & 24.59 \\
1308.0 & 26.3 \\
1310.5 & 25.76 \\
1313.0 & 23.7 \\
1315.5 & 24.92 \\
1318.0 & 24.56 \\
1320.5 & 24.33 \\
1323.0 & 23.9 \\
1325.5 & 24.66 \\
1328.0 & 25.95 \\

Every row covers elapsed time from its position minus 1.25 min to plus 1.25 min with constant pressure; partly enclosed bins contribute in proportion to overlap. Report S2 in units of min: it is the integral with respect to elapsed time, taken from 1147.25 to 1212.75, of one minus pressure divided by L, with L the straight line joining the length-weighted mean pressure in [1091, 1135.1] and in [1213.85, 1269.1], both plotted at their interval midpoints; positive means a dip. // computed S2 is 1.0 min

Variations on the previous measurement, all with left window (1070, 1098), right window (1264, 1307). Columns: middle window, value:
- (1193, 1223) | 2.42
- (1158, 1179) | 0.86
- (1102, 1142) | 0.20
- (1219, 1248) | 2.25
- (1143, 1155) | 0.33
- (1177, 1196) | 0.68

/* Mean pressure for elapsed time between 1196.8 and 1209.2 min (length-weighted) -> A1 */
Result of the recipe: 24.1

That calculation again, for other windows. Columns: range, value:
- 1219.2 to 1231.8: 24.1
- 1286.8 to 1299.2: 25.1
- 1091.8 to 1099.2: 27.7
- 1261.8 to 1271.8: 24.8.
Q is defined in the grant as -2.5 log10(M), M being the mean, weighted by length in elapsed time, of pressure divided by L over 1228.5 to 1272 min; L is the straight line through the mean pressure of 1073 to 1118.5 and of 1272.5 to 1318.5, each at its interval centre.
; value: 0.08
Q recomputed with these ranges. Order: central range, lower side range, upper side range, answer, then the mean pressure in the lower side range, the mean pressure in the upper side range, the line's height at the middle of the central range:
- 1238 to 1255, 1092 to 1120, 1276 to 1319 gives 0.10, 27.5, 25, 25.7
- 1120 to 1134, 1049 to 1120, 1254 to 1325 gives -0.01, 27.8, 24.8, 27.1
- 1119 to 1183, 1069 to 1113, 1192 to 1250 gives -0.01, 27.7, 23.7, 25.9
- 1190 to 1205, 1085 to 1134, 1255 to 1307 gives 0.08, 27.5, 24.8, 26.1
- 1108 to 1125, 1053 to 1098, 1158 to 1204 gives -0.01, 27.9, 25.2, 26.9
